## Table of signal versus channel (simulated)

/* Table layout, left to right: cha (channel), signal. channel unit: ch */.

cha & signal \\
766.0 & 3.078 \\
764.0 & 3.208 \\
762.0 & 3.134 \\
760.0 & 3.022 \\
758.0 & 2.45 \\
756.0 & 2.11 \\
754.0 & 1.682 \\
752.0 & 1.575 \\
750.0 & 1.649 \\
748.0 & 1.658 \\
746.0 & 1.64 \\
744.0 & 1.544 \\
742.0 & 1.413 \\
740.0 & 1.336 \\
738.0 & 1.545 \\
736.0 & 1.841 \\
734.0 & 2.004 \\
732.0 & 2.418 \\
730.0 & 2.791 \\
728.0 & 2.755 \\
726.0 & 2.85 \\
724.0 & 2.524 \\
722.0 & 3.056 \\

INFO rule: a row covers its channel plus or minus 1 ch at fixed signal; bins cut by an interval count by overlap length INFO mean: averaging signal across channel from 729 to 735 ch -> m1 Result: 2.4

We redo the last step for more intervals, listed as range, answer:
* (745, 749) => 1.65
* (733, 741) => 1.68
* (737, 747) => 1.5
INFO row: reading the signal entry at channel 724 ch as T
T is 2.524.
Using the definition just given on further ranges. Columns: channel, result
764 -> 3.208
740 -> 1.336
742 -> 1.413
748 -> 1.658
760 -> 3.022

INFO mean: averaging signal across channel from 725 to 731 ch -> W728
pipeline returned 2.8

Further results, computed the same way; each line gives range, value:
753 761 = 2.32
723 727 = 2.69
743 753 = 1.61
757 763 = 2.87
